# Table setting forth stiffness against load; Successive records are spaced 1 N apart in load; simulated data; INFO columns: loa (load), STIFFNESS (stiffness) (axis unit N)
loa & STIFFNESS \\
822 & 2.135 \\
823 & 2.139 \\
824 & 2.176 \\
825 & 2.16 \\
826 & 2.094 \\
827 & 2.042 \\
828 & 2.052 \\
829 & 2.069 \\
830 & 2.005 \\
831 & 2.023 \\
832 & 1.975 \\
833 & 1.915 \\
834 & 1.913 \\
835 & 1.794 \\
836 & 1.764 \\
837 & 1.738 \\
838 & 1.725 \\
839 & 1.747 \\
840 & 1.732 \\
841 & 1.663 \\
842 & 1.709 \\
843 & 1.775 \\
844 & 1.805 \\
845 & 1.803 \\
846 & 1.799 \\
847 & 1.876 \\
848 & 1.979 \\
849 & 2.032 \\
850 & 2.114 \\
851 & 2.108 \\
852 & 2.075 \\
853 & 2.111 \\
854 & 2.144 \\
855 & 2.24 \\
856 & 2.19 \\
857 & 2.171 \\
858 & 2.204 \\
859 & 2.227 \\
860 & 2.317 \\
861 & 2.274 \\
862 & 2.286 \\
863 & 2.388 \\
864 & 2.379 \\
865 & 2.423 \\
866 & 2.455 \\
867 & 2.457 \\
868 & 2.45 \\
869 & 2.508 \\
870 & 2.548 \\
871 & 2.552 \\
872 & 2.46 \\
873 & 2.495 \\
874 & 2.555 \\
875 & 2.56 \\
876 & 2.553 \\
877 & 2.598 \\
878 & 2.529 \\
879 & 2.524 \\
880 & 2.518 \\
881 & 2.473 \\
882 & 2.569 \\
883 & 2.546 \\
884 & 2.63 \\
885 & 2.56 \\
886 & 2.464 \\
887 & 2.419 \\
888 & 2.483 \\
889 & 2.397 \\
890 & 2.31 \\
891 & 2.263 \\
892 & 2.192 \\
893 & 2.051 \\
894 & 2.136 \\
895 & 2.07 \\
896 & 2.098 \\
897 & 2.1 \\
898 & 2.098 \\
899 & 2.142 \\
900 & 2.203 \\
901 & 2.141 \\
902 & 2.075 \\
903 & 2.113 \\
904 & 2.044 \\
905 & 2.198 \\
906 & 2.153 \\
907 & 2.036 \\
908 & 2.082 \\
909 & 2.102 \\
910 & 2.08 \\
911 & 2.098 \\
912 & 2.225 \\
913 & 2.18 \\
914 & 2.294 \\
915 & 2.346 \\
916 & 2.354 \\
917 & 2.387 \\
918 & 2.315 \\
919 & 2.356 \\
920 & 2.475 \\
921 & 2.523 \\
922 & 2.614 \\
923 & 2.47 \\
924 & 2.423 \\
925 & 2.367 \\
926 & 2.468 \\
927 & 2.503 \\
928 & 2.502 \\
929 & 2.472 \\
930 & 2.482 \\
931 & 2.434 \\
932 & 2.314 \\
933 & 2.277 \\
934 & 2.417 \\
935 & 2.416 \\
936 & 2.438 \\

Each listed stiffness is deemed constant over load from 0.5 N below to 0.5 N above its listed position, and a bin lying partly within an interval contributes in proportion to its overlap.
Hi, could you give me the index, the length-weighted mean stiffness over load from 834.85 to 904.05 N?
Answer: 2.22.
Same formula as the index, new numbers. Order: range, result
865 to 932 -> 2.35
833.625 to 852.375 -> 1.85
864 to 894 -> 2.46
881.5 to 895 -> 2.37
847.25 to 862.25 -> 2.16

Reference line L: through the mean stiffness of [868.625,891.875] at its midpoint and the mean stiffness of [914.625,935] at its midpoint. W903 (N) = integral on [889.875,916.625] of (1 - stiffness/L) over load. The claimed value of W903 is 3.3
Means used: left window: 2.5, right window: 2.43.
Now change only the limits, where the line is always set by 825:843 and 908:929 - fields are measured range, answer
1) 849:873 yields -3.19 N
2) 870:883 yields -2.54 N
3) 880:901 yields -1.13 N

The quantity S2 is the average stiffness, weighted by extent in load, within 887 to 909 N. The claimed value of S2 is 2.17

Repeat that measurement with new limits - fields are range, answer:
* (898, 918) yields 2.17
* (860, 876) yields 2.45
